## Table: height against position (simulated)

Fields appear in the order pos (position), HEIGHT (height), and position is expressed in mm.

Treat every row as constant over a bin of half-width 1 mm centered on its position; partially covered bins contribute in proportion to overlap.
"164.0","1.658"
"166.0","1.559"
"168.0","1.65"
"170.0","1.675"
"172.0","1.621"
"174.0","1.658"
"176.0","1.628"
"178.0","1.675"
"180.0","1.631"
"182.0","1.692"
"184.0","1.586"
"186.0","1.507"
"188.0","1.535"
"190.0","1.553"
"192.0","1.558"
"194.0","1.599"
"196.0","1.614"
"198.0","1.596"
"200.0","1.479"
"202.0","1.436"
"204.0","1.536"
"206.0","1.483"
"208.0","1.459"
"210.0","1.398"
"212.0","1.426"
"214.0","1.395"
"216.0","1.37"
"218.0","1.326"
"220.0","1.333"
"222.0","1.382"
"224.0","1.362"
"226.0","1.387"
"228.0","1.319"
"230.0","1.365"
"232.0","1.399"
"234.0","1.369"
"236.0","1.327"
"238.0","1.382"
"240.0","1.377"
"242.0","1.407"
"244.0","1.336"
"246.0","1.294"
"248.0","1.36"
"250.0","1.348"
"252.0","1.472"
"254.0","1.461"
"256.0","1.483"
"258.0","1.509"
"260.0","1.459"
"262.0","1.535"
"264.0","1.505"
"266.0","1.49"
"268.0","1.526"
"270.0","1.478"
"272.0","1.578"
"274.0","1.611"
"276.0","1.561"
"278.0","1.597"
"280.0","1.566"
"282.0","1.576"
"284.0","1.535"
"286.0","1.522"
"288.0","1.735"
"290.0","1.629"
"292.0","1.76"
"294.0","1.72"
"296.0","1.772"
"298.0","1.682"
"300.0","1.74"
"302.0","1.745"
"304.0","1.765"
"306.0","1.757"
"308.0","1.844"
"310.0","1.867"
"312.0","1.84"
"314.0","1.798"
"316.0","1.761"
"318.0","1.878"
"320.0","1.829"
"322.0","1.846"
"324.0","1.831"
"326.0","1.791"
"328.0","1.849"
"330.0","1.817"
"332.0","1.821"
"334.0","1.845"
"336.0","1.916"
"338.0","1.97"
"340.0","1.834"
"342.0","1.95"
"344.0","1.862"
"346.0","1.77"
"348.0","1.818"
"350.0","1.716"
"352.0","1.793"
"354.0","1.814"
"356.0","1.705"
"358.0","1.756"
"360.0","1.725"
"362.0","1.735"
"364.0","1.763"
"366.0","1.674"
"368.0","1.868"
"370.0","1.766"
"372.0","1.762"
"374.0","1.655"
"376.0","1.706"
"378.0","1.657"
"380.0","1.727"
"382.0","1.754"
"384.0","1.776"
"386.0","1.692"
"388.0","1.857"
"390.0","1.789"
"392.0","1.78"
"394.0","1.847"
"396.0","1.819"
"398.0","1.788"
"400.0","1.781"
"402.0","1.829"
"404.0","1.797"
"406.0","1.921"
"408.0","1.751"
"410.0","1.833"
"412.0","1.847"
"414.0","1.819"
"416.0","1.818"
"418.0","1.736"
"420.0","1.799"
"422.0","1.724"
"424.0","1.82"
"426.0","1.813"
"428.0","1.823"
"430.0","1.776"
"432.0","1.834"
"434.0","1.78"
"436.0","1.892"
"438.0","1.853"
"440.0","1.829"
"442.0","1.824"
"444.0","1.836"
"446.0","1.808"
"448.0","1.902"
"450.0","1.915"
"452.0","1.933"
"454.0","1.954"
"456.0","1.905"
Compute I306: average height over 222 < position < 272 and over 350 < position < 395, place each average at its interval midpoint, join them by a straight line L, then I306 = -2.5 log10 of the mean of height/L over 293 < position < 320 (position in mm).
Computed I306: -0.13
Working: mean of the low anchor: 1.42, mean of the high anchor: 1.75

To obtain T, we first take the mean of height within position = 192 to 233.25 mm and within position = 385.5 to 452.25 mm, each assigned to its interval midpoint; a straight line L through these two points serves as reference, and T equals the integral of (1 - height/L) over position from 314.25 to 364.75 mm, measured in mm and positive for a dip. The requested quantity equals -4.38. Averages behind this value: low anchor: 1.44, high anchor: 1.82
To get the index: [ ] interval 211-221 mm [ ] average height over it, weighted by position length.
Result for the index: 1.37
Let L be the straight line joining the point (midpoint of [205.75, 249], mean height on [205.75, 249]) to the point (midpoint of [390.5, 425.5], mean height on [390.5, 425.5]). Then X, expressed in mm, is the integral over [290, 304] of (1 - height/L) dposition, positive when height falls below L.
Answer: -1.7 mm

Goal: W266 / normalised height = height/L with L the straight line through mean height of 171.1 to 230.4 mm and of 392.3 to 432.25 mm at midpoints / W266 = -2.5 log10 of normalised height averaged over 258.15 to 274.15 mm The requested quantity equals 0.05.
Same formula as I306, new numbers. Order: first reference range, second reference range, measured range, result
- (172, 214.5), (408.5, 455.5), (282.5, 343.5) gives -0.06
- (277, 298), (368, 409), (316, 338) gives -0.09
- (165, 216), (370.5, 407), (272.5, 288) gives 0.05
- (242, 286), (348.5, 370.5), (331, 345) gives -0.11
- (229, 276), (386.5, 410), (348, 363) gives -0.03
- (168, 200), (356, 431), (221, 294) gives 0.13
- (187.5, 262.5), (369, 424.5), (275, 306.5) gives -0.07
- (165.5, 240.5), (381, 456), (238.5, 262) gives 0.11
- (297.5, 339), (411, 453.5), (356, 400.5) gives 0.04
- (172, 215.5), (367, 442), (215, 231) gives 0.17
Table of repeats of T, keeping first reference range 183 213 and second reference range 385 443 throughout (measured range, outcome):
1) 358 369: -0.08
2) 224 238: 1.79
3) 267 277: 0.41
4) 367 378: 0.07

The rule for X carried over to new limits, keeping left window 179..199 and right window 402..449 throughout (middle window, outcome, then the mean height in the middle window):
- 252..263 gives 1.11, 1.49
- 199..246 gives 6.62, 1.39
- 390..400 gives -0.08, 1.8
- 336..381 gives -0.62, 1.78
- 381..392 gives 0.04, 1.77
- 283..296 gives 0.20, 1.66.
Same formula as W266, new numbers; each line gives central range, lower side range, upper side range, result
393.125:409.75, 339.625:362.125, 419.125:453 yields 0.00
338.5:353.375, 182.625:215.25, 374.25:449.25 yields -0.07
